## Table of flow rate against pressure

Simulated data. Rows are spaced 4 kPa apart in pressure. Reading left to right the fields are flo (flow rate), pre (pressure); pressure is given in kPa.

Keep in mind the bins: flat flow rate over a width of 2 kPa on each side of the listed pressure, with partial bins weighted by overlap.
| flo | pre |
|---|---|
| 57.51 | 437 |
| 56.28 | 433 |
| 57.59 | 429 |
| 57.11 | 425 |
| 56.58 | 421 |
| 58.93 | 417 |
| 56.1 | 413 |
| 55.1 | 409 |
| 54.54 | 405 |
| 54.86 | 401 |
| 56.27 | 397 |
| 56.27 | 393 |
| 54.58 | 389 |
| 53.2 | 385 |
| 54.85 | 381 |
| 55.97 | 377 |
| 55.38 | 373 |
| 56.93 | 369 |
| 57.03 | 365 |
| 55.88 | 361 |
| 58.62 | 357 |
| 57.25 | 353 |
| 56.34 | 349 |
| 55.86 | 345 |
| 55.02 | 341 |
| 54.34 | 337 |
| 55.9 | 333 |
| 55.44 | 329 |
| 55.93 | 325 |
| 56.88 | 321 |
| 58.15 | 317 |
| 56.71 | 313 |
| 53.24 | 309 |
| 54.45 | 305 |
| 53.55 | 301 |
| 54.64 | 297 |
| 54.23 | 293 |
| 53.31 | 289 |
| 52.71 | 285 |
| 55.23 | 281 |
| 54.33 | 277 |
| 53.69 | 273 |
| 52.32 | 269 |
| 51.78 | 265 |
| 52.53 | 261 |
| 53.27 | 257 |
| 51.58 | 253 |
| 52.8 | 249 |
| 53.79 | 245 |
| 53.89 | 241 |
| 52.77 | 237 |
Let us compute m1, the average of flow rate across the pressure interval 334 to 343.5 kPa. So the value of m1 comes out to 54.9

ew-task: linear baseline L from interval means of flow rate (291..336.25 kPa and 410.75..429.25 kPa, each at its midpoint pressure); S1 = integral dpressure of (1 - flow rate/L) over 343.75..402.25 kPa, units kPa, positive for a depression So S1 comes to 0.42 kPa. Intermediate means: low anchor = 55.3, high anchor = 57.2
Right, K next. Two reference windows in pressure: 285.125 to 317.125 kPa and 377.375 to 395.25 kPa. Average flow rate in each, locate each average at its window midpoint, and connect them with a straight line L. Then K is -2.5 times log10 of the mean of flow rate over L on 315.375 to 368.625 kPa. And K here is -0.03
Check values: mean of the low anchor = 54.5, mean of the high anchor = 54.9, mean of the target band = 56.4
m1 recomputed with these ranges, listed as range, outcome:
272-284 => 54.3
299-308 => 53.9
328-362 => 56.1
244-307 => 53.4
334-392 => 55.8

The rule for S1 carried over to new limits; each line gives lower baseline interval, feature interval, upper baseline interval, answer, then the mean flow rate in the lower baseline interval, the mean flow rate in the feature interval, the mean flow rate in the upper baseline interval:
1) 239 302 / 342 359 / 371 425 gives -0.7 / 53.4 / 56.9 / 55.6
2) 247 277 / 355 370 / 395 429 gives -0.6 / 52.7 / 57.1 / 56.3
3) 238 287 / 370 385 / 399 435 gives 0.1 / 53.2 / 55.2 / 56.3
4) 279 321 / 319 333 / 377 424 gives -0.3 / 54.7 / 56.1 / 55.6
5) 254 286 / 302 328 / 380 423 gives -0.9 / 53.2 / 55.8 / 55.6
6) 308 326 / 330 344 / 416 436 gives 0.3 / 56.4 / 55.2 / 57.2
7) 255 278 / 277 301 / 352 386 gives -0.2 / 52.9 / 54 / 56.2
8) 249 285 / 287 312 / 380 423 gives -0.2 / 53.1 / 54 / 55.6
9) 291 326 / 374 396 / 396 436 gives 0.4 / 55.3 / 55.1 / 56.4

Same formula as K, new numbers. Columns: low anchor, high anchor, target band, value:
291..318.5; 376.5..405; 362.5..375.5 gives -0.027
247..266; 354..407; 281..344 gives -0.021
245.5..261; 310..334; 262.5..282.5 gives 0.006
